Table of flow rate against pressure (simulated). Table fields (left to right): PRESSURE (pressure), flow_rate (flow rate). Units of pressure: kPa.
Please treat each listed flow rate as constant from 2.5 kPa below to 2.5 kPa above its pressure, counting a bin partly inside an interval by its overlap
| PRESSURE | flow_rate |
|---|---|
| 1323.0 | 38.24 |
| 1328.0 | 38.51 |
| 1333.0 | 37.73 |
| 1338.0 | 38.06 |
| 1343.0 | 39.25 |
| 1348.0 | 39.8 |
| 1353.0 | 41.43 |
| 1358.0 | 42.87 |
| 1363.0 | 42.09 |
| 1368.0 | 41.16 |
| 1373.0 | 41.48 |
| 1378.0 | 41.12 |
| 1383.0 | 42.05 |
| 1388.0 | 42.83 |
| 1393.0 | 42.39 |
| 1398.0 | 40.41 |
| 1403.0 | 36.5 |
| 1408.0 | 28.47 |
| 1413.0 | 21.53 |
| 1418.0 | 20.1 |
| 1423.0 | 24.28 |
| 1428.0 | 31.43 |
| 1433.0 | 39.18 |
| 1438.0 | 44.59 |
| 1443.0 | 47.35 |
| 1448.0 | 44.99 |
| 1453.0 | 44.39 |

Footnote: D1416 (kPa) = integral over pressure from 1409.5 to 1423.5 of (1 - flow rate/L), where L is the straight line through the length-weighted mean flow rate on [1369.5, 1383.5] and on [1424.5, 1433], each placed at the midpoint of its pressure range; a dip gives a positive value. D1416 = 5.12 kPa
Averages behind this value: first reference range 41.5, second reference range 32.9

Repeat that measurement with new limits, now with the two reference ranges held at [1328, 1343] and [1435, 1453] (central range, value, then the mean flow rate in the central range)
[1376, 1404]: 0.43 kPa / 41.1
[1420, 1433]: 4.26 kPa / 29.7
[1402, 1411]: 2.44 kPa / 31.2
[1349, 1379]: -1.16 kPa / 41.6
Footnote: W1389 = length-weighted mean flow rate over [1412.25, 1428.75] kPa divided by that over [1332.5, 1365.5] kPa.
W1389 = 0.59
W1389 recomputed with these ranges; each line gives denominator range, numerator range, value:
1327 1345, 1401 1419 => 0.70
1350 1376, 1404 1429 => 0.61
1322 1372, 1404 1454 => 0.86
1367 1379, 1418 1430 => 0.63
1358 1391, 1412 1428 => 0.56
